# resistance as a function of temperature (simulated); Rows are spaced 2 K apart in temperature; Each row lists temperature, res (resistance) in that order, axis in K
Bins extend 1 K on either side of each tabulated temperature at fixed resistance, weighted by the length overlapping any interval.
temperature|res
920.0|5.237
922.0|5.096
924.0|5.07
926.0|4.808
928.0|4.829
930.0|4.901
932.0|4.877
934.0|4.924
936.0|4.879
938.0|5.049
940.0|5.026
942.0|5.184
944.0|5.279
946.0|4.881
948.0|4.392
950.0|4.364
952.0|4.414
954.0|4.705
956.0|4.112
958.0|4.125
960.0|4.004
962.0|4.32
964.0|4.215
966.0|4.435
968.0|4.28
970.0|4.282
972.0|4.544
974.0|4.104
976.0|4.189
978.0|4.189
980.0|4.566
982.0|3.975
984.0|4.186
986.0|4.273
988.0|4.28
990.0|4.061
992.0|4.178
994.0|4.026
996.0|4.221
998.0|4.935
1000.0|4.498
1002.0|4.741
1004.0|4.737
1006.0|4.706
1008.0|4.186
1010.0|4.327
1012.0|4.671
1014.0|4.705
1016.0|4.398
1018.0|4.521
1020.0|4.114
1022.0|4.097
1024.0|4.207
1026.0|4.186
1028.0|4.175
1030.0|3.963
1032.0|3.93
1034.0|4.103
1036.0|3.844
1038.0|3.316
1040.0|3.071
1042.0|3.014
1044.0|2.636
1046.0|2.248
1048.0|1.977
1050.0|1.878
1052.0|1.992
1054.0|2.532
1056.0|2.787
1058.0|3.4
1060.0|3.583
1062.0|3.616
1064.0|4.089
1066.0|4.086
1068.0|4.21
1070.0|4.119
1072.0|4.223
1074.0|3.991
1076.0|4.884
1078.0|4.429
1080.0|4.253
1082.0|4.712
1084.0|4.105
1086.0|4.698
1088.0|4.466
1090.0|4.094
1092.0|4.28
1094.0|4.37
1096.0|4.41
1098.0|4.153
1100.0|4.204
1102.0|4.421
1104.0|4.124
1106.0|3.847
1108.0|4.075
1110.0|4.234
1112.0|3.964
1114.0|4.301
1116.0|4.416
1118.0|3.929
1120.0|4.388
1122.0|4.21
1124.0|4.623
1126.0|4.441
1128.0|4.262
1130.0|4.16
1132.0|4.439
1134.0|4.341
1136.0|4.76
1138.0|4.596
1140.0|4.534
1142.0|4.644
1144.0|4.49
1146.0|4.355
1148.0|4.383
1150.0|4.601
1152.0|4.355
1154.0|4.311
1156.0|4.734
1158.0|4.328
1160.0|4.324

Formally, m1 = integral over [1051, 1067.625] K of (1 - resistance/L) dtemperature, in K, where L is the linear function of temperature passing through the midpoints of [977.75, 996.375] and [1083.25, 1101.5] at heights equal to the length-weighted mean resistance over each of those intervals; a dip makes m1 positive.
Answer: 3.8 K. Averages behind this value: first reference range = 4.19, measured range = 3.3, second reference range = 4.31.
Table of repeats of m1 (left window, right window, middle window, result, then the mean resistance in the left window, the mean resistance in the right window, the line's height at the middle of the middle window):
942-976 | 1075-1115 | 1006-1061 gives 9.92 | 4.42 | 4.3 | 4.35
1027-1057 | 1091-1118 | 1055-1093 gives -4.89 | 3.03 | 4.2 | 3.63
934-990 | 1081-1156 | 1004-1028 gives 0.20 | 4.46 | 4.35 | 4.42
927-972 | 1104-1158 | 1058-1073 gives 1.68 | 4.61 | 4.36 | 4.45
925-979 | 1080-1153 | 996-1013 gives -0.31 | 4.57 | 4.34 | 4.5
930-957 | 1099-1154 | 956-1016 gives 4.30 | 4.78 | 4.34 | 4.68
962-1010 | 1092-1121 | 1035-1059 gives 8.69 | 4.34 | 4.21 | 4.27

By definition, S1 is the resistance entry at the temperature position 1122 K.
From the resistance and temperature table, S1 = 4.21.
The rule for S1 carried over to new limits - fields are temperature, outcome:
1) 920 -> 5.237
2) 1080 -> 4.253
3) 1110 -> 4.234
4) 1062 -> 3.616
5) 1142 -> 4.644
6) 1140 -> 4.534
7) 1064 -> 4.089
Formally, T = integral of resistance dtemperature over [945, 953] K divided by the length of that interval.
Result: 4.51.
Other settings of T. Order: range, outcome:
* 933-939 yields 4.95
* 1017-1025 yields 4.23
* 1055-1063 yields 3.35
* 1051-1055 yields 2.26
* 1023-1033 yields 4.09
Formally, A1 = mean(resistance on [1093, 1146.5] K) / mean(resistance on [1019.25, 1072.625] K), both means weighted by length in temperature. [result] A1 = 1.3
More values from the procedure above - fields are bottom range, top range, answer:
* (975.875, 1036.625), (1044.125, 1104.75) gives 0.88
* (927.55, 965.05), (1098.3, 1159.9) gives 0.93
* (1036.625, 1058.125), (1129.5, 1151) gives 1.72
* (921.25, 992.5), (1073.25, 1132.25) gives 0.95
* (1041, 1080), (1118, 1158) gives 1.31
